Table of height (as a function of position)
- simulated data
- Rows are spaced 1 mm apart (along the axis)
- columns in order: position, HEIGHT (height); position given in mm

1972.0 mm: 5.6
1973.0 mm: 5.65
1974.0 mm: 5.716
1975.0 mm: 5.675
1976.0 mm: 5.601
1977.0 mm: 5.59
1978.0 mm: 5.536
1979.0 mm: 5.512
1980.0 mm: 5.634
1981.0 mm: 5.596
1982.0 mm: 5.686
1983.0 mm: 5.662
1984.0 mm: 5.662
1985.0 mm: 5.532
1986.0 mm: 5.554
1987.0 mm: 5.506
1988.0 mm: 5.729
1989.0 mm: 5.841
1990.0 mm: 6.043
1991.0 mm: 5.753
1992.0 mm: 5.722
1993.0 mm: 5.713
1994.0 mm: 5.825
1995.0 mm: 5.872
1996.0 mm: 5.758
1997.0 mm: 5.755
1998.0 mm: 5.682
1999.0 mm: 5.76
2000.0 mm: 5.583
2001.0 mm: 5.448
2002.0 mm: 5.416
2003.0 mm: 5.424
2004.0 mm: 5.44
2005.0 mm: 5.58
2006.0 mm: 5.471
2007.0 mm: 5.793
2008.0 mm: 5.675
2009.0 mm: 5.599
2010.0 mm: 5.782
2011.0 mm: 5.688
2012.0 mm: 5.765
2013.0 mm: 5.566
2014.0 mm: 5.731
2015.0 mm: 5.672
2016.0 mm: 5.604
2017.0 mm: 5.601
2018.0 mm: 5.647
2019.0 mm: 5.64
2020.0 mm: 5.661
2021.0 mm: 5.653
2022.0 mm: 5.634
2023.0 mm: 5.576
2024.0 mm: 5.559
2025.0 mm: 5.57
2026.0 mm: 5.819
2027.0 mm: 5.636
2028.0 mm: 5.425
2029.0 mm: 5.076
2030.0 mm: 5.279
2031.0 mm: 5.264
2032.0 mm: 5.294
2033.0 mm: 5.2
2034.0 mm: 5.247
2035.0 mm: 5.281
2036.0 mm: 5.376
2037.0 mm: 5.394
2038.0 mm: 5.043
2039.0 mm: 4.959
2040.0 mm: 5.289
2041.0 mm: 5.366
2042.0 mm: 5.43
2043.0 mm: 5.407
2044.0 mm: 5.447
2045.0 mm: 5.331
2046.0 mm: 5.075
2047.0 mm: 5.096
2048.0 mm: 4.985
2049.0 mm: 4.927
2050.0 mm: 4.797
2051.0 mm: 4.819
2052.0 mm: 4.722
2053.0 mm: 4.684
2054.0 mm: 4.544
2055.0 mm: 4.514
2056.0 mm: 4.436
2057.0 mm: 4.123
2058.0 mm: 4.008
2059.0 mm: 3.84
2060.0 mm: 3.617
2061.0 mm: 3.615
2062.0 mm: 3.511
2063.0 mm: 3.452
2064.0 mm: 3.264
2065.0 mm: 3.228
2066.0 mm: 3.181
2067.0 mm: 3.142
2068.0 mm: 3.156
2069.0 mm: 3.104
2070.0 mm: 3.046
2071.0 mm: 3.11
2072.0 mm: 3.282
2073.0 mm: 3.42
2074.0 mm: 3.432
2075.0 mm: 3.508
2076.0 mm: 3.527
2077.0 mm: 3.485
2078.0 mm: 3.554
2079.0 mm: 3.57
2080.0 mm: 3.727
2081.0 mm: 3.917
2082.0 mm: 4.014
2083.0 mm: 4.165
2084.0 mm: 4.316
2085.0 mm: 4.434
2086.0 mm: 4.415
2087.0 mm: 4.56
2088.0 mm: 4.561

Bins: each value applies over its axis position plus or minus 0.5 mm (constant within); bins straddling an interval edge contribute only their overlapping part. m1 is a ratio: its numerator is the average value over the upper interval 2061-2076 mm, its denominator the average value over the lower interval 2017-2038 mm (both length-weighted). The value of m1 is 0.60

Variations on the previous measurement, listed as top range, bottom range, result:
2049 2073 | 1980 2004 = 0.67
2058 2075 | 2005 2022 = 0.59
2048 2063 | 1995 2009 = 0.77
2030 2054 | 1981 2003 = 0.90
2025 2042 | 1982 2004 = 0.94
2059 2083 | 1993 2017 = 0.61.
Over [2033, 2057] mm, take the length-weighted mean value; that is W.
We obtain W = 5.03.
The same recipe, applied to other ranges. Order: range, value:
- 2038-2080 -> 4.13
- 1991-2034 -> 5.59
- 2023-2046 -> 5.35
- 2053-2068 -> 3.76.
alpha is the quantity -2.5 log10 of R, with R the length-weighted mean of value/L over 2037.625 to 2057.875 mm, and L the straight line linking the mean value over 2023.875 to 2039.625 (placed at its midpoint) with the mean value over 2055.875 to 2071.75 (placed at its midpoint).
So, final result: -0.12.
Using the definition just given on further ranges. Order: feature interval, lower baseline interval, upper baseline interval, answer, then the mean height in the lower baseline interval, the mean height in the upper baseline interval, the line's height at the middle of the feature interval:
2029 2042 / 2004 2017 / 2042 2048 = 0.02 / 5.65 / 5.26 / 5.37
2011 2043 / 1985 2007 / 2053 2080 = -0.15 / 5.66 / 3.59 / 4.75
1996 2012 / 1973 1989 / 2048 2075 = -0.10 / 5.62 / 3.82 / 5.11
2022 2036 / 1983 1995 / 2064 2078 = -0.19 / 5.72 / 3.29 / 4.53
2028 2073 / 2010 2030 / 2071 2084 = 0.03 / 5.6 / 3.64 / 4.56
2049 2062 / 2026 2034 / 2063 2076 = -0.08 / 5.34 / 3.26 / 4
